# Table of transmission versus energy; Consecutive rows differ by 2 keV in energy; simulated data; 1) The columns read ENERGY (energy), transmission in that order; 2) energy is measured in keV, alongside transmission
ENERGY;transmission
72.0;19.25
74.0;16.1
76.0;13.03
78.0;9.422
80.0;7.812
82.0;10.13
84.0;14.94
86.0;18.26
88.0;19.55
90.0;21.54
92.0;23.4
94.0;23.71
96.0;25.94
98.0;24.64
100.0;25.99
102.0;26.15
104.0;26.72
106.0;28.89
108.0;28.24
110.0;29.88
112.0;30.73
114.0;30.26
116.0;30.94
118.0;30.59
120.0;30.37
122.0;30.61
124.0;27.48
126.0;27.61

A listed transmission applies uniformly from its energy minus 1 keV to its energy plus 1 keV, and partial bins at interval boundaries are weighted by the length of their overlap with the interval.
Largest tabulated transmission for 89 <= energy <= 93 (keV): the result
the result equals 23.4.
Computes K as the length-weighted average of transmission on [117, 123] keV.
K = 30.5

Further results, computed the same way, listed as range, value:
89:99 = 23.8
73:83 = 11.3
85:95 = 21.3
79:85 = 11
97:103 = 25.6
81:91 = 16.9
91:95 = 23.6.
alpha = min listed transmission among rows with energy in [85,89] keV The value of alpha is 18.26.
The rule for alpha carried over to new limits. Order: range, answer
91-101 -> 23.4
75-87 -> 7.812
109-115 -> 29.88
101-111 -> 26.15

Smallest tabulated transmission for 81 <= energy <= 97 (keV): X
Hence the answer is 10.13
